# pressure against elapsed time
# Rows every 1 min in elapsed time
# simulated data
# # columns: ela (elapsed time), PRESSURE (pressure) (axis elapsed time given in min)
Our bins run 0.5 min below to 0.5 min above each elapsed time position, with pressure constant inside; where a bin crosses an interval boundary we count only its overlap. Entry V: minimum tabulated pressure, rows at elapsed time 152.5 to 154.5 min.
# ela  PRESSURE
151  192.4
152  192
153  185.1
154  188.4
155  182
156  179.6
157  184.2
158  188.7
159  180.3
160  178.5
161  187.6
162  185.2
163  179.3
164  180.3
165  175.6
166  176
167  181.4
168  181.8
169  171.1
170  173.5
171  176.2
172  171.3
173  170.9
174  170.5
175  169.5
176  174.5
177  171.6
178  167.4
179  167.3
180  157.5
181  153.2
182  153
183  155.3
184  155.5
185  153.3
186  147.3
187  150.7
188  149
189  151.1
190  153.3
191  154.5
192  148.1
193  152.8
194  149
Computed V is 185.1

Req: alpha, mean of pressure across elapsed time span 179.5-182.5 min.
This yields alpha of 155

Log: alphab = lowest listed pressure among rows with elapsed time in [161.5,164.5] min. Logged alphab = 179.3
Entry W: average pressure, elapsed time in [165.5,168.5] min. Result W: 180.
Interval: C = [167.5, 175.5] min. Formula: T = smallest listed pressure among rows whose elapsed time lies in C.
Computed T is 169.5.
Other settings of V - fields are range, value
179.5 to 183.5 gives 153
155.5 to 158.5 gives 179.6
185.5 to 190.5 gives 147.3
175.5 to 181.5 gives 153.2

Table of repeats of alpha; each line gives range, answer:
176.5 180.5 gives 166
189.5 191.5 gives 154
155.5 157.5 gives 182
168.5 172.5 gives 173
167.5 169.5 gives 176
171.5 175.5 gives 171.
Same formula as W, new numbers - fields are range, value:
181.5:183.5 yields 154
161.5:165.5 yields 180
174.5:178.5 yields 171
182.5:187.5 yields 152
